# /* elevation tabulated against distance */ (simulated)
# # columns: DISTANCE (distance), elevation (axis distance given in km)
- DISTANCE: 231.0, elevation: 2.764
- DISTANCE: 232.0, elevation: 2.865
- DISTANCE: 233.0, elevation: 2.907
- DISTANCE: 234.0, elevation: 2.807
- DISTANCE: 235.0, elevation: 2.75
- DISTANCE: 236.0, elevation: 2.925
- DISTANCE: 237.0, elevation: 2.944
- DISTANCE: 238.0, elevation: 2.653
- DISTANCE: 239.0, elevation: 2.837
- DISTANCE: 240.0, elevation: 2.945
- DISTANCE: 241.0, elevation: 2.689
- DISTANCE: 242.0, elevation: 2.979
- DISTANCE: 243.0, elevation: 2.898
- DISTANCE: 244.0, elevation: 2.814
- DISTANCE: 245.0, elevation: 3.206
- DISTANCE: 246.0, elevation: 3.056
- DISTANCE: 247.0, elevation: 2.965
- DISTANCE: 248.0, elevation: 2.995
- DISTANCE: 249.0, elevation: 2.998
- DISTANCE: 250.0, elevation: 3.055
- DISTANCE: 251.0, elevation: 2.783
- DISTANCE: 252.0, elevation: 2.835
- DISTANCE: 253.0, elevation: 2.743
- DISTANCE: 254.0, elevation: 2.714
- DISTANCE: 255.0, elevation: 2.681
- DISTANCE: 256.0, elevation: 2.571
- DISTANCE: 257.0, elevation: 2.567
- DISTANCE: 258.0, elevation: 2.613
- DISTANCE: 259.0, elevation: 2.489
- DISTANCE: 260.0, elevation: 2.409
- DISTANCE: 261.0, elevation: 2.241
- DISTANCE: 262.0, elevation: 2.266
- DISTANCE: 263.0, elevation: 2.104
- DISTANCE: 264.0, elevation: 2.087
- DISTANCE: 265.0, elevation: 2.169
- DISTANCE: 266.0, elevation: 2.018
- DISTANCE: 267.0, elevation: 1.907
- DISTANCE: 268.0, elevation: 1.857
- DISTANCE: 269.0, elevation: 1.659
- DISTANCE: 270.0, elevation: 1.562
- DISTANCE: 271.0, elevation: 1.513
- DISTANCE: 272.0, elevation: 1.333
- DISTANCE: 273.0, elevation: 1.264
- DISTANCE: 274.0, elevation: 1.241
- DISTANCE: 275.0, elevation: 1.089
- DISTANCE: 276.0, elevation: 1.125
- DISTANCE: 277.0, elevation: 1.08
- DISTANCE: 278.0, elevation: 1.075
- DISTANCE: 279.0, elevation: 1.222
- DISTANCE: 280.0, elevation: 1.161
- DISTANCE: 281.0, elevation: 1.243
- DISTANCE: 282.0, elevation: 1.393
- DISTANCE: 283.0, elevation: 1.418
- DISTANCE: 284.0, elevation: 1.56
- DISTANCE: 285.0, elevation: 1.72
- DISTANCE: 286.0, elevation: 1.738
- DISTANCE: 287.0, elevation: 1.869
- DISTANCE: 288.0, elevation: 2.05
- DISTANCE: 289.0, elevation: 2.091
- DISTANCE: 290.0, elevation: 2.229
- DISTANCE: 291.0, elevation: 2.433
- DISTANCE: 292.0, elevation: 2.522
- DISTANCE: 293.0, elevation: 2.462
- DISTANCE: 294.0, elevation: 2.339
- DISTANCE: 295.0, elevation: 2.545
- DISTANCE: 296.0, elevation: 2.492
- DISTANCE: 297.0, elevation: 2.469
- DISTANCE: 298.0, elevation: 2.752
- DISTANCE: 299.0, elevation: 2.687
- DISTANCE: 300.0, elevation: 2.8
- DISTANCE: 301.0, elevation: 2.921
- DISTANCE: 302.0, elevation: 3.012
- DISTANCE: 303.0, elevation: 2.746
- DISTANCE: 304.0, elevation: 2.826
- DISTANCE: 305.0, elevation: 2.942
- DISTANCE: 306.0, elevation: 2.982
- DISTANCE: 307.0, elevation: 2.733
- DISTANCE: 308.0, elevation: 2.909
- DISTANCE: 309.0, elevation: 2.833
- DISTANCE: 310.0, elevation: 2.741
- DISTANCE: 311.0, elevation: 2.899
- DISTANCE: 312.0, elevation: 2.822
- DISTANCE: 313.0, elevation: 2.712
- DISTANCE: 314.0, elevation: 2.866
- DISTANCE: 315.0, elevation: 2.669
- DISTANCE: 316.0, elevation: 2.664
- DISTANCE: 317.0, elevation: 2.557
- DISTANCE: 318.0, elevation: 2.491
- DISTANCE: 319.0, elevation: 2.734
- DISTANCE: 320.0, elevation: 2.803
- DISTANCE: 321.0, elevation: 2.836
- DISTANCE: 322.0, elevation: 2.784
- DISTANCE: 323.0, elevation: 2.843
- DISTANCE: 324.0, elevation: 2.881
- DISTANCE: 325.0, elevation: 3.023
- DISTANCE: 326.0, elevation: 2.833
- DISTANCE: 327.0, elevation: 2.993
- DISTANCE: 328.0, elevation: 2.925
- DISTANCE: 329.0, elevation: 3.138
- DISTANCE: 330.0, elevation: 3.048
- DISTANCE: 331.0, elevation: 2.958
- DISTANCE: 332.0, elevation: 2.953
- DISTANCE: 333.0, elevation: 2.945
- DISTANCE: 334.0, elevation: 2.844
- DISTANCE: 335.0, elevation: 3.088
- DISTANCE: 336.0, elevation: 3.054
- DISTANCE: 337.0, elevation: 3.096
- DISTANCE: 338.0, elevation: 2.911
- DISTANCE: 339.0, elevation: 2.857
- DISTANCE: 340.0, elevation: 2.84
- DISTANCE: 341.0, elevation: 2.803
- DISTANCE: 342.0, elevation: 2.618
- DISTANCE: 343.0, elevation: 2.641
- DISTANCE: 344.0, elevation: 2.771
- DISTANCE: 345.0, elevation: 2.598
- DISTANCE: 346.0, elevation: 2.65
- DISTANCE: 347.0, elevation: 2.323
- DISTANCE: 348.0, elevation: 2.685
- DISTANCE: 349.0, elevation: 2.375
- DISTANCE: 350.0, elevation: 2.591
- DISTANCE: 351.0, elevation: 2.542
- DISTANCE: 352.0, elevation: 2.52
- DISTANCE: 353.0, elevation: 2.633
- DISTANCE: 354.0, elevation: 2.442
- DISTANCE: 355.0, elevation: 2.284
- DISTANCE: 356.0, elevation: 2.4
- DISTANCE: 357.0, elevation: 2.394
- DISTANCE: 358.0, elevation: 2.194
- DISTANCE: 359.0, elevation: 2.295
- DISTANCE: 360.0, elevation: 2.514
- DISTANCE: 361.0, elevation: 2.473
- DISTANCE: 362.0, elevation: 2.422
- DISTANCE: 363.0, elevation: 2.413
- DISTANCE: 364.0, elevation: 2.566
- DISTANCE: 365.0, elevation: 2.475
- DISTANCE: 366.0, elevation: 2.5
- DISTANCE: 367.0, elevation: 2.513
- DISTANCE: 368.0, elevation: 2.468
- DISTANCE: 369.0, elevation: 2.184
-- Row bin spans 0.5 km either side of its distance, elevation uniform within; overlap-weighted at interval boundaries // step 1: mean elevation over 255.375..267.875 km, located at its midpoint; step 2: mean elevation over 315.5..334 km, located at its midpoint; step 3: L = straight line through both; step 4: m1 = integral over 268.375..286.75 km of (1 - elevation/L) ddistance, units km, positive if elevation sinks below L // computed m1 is 8.0 km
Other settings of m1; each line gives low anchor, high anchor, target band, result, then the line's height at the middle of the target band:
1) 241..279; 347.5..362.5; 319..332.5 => -3.02 km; 2.38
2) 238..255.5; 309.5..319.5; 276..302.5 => 7.09 km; 2.78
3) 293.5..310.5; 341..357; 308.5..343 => -2.73 km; 2.64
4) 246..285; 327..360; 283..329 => -4.49 km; 2.37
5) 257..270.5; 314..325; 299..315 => -1.44 km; 2.61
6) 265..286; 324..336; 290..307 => -4.69 km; 2.09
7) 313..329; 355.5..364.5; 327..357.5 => -1.69 km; 2.59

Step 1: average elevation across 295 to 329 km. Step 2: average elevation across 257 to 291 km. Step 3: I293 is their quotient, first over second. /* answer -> 1.60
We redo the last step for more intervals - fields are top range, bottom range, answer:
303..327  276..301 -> 1.42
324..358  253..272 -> 1.26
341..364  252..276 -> 1.22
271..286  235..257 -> 0.46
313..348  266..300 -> 1.56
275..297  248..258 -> 0.65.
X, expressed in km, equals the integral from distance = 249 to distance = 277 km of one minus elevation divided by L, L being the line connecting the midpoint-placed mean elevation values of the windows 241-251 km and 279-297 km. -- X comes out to 5.3 km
